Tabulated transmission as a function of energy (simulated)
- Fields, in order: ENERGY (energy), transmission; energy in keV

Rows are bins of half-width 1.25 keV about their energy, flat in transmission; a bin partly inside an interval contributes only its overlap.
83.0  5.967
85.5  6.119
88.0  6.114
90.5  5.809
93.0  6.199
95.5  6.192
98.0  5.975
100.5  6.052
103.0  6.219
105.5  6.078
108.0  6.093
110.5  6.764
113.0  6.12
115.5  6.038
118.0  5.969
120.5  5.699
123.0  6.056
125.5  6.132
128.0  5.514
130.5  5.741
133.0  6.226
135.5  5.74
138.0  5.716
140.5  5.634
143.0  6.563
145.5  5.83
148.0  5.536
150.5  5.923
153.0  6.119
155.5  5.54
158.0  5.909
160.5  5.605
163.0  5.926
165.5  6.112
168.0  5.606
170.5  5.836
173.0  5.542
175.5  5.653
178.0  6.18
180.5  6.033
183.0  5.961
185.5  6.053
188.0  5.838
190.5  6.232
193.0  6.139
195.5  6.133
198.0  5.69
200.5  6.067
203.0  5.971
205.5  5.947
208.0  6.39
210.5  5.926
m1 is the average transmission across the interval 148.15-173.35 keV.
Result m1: 5.81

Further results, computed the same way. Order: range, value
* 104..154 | 5.98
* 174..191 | 5.98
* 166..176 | 5.69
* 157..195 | 5.91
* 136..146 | 5.93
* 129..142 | 5.82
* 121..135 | 5.91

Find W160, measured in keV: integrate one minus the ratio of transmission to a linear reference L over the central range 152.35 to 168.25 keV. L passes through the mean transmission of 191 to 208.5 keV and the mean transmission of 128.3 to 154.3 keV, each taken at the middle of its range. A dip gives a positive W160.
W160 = 0.28 keV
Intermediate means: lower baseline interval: 5.89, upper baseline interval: 6.04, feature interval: 5.83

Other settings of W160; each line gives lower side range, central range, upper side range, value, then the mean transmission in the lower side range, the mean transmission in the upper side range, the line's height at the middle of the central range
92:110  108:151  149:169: 0.27 keV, 6.14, 5.84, 5.99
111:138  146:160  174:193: 0.40 keV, 5.94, 6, 5.97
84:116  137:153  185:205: 0.50 keV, 6.14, 6.01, 6.08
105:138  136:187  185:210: 1.36 keV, 6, 6.04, 6.02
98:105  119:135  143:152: 0.25 keV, 6.1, 5.88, 5.98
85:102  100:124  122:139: -0.56 keV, 6.07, 5.87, 5.97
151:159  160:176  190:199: 0.42 keV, 5.86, 6.04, 5.92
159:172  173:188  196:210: -0.09 keV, 5.81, 6.01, 5.89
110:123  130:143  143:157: 0.13 keV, 6.07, 5.86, 5.95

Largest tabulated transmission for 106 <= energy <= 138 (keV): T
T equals 6.764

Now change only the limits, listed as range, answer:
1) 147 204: 6.232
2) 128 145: 6.563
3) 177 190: 6.18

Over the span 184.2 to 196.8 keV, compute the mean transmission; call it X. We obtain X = 6.08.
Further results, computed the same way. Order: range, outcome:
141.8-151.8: 5.96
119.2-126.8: 5.96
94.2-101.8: 6.07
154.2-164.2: 5.75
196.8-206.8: 5.92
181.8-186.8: 6.01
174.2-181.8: 5.95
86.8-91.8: 5.96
